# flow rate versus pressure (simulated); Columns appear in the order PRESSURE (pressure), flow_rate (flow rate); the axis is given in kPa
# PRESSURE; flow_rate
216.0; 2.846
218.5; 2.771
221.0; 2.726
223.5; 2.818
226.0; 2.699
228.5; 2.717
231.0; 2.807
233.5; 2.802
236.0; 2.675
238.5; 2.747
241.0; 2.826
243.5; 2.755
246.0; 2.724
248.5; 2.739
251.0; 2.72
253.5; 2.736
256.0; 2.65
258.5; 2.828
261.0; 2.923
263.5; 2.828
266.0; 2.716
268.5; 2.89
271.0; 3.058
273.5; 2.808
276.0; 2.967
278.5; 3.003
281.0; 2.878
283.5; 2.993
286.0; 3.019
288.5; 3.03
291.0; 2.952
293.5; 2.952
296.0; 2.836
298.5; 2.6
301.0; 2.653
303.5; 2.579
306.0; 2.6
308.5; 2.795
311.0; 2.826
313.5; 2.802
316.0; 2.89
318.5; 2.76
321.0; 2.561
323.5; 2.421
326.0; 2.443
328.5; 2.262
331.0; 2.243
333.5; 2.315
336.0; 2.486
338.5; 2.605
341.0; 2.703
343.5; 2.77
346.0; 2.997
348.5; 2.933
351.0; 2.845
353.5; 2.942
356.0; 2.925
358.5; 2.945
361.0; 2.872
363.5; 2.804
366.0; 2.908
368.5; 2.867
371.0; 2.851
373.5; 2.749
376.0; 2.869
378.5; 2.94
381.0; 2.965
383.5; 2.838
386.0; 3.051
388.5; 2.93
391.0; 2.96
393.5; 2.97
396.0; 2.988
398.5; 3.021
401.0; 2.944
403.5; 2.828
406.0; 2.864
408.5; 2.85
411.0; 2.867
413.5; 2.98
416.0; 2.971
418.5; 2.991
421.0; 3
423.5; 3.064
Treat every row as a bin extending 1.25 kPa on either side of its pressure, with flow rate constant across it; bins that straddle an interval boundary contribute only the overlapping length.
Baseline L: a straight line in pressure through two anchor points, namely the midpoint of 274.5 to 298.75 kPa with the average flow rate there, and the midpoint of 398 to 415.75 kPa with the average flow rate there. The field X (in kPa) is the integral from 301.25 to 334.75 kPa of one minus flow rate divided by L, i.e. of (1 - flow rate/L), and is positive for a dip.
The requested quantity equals 3.99 kPa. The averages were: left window 2.94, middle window 2.58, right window 2.91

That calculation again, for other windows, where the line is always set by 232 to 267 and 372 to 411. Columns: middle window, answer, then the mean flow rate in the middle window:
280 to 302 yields -0.6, 2.88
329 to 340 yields 1.7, 2.41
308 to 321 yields 0.2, 2.79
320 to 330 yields 1.5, 2.41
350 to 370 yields 0.0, 2.89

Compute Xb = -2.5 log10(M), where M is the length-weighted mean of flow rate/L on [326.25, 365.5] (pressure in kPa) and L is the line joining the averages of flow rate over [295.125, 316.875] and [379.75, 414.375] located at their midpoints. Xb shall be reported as 0.04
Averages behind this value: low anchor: 2.73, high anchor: 2.93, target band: 2.71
